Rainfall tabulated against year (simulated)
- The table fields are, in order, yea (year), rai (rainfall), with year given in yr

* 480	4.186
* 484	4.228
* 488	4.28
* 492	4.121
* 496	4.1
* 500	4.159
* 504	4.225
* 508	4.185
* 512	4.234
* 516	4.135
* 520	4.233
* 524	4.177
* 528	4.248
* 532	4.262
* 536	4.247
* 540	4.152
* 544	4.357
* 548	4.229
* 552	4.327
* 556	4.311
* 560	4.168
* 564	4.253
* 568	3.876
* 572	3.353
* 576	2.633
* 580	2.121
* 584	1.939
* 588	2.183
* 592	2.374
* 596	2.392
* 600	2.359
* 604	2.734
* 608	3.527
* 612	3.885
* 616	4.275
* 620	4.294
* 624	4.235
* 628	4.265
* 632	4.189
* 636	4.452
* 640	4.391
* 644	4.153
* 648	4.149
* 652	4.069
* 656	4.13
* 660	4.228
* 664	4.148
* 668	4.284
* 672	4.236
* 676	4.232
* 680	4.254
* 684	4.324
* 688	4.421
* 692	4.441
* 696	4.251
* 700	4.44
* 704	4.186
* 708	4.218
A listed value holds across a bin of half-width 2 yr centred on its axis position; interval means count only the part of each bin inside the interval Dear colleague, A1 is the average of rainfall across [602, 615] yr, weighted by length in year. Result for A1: 3.45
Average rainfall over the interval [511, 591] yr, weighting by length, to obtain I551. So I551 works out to 3.75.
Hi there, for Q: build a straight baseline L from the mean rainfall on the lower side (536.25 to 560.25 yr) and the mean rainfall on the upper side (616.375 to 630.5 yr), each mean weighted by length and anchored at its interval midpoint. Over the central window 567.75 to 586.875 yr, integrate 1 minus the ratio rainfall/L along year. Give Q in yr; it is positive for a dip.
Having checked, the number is 7.21 yr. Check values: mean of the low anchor 4.26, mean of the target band 2.66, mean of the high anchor 4.26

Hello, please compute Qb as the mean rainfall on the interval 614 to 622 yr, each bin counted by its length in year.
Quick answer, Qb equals 4.28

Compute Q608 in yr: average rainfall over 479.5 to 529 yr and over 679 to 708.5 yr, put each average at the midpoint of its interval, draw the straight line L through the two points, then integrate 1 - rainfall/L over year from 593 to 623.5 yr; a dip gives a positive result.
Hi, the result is 6.45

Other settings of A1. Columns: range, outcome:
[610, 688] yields 4.23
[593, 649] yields 3.78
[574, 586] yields 2.23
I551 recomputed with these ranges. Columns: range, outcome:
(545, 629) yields 3.42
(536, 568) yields 4.23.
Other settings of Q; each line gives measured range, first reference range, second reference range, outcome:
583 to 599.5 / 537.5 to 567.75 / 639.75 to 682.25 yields 7.7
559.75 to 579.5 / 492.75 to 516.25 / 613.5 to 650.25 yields 3.4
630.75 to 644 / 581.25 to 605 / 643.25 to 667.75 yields -2.6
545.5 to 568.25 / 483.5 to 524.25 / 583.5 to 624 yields -3.9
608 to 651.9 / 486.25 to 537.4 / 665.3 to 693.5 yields 0.9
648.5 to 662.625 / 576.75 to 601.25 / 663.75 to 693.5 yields -1.4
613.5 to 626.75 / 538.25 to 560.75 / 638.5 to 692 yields 0.0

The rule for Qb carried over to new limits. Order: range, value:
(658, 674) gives 4.22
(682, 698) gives 4.36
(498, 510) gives 4.19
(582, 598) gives 2.22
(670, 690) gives 4.29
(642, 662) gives 4.15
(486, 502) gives 4.17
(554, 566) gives 4.24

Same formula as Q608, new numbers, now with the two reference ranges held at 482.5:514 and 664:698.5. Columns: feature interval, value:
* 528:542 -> -0.04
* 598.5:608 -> 3.33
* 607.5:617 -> 0.77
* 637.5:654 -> 0.30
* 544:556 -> -0.21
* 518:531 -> -0.05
